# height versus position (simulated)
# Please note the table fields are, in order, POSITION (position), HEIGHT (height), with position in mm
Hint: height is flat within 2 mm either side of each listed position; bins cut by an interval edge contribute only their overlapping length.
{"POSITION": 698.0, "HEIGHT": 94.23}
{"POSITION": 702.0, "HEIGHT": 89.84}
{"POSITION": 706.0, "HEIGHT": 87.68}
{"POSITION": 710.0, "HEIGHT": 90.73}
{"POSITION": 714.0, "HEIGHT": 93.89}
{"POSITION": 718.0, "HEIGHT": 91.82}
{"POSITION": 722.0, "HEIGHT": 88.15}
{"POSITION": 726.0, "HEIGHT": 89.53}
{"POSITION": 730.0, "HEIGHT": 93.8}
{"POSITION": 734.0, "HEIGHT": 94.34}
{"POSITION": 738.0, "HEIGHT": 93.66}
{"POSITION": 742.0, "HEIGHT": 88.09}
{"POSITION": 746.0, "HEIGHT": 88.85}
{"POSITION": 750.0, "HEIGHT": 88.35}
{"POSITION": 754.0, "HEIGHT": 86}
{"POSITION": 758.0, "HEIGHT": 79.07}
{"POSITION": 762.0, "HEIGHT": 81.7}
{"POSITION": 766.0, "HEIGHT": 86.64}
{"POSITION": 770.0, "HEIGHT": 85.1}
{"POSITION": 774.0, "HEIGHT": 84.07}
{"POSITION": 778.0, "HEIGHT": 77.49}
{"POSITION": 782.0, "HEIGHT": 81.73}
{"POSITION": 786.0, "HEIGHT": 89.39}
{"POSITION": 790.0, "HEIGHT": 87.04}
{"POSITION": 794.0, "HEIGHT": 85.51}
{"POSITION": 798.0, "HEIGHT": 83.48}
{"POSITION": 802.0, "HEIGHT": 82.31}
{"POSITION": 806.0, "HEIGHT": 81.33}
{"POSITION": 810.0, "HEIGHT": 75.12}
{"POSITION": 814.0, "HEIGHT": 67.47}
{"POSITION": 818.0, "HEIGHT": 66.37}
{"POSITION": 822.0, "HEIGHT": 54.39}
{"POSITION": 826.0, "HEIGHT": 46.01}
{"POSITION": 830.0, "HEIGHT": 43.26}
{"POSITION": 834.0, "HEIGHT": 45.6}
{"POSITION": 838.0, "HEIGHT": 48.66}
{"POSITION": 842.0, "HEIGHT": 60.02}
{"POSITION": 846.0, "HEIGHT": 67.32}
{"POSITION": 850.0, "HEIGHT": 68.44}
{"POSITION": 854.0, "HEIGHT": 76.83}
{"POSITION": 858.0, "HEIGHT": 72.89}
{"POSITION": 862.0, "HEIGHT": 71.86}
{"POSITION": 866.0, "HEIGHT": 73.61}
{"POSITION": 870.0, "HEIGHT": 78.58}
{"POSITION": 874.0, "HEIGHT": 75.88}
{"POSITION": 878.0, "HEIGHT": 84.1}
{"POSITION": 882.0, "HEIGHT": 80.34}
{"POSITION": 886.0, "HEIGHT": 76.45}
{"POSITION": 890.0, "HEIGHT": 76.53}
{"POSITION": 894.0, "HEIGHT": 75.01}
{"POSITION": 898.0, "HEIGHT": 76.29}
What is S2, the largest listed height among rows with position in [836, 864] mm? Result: 76.83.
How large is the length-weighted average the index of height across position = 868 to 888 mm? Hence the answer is 79.1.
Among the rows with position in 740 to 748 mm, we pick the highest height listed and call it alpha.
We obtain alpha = 88.85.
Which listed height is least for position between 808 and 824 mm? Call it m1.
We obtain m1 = 54.39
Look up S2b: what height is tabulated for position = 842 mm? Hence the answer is 60.02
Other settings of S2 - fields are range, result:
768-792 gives 89.39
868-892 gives 84.1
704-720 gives 93.89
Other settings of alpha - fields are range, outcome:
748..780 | 88.35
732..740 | 94.34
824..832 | 46.01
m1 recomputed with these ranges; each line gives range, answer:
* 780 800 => 81.73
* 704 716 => 87.68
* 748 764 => 79.07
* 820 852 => 43.26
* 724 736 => 89.53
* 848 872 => 68.44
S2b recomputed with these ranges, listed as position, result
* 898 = 76.29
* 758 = 79.07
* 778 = 77.49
